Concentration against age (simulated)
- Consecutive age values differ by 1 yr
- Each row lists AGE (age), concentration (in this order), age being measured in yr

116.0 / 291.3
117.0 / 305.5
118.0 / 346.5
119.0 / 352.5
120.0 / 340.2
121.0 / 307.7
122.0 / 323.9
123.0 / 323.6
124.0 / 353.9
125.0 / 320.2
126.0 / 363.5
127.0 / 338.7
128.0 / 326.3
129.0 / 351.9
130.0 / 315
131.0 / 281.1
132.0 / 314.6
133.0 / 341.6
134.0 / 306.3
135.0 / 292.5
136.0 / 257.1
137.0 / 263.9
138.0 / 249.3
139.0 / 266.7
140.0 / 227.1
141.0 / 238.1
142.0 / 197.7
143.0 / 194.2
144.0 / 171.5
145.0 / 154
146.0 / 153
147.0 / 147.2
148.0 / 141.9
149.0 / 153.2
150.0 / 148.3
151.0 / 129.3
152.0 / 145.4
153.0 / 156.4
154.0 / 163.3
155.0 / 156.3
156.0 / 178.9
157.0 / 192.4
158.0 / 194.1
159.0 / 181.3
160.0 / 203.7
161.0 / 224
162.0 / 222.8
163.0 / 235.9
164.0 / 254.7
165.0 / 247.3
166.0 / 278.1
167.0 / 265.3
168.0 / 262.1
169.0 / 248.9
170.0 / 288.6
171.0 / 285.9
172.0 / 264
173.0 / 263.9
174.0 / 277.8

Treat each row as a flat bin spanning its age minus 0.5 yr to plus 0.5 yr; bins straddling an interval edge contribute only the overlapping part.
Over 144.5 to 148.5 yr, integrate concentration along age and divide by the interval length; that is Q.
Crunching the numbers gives 149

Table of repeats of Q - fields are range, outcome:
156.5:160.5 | 193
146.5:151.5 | 144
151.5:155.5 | 155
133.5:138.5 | 274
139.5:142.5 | 221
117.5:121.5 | 337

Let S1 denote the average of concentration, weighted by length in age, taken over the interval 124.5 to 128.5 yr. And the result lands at 337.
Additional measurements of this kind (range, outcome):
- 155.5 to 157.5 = 186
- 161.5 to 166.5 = 248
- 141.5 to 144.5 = 188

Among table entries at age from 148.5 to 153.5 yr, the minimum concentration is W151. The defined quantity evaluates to 129.3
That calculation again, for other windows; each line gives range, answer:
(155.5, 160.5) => 178.9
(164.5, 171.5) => 247.3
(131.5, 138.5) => 249.3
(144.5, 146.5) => 153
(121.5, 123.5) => 323.6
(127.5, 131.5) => 281.1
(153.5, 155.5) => 156.3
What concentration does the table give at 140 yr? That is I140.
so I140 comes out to 227.1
